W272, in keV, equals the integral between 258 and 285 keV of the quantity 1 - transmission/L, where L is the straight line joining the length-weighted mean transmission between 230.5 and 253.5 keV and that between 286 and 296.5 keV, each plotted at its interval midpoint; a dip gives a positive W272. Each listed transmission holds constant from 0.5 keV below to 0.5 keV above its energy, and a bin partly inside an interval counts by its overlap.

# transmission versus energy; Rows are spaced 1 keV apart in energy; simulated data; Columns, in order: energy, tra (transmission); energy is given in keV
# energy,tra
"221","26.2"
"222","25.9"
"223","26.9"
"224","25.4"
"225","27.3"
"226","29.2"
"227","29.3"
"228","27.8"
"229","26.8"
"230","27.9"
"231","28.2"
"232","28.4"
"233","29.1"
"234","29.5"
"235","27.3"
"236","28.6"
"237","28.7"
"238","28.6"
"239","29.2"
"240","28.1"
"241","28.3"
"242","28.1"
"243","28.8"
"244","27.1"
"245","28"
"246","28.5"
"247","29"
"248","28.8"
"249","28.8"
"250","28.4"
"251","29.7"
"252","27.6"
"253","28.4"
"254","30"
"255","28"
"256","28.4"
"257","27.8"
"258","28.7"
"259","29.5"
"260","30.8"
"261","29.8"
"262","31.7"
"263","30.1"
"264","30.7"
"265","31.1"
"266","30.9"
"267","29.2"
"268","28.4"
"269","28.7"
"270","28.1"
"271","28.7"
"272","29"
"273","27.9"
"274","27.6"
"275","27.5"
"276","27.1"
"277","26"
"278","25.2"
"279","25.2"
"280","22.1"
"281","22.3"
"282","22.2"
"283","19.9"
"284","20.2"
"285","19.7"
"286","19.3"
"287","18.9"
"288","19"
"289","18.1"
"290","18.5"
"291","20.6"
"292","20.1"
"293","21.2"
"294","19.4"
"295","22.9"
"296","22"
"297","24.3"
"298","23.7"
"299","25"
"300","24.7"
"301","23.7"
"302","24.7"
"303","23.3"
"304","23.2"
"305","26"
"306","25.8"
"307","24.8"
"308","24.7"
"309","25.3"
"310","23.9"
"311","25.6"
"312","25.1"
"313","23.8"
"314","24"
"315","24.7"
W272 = -4.2 keV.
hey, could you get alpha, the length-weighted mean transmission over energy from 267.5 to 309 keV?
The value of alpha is 23.7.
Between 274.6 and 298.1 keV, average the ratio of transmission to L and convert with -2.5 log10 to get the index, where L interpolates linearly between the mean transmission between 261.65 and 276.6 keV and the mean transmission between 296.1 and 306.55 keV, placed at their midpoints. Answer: 0.21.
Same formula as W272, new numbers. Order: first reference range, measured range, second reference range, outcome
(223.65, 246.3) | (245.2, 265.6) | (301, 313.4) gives -1.6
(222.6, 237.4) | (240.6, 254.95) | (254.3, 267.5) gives 0.2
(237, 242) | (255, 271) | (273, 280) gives -1.5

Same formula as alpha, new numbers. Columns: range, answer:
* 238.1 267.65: 29.1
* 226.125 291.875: 27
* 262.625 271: 29.6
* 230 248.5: 28.4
